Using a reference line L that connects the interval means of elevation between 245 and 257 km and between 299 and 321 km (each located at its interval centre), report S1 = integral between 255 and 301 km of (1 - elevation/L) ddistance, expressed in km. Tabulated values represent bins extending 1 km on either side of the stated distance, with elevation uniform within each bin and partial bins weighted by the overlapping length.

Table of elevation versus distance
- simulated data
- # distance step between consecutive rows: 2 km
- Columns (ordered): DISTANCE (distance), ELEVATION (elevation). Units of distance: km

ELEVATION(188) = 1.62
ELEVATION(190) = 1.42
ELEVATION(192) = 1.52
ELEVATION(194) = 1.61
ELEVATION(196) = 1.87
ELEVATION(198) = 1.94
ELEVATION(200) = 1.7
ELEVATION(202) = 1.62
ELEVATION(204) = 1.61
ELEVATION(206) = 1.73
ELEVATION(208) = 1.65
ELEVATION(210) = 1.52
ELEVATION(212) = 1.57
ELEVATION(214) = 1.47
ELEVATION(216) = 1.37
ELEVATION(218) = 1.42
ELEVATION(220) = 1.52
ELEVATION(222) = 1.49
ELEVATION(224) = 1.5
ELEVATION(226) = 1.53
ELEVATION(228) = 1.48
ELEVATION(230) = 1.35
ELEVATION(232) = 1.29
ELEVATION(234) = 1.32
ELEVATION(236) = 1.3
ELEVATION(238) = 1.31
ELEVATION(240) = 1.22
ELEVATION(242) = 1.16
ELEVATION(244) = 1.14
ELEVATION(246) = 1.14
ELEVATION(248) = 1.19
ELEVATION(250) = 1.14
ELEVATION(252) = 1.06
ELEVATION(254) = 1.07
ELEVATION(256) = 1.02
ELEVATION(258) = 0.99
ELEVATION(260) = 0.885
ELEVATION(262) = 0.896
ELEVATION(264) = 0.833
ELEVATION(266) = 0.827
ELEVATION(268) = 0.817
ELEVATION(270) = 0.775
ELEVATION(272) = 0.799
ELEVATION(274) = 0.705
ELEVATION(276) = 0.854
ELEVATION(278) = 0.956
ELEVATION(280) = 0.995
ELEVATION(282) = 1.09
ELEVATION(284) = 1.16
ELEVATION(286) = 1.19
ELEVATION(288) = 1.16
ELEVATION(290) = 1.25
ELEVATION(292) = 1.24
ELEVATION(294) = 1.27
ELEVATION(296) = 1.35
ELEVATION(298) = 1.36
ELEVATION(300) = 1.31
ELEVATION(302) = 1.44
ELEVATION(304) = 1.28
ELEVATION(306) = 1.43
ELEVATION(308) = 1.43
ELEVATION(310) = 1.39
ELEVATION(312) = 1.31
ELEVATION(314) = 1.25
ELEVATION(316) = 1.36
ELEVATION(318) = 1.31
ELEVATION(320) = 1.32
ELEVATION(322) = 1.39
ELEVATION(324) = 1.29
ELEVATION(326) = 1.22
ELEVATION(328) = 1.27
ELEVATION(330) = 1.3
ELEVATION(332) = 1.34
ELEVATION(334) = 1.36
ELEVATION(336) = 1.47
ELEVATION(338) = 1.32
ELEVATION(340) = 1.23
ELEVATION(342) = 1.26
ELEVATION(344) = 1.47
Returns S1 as 7.1 km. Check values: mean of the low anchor 1.1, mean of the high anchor 1.35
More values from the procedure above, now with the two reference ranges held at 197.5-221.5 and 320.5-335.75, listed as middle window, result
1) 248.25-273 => 9.0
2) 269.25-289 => 6.3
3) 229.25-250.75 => 4.0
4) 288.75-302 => 0.8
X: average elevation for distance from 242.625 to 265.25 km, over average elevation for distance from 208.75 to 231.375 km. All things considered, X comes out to 0.70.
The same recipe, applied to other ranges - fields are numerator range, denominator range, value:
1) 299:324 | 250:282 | 1.48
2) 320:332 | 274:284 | 1.35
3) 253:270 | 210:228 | 0.61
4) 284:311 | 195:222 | 0.81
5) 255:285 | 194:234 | 0.58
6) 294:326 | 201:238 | 0.91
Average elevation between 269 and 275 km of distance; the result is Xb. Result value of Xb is 0.76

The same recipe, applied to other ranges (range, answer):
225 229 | 1.5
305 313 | 1.39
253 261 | 0.991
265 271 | 0.806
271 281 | 0.862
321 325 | 1.34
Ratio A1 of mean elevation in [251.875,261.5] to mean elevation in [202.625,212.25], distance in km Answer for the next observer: 0.6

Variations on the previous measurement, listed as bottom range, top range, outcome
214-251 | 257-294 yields 0.73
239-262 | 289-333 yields 1.22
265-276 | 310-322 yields 1.67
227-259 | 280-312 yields 1.07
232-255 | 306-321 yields 1.13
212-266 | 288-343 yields 1.07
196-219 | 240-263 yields 0.66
